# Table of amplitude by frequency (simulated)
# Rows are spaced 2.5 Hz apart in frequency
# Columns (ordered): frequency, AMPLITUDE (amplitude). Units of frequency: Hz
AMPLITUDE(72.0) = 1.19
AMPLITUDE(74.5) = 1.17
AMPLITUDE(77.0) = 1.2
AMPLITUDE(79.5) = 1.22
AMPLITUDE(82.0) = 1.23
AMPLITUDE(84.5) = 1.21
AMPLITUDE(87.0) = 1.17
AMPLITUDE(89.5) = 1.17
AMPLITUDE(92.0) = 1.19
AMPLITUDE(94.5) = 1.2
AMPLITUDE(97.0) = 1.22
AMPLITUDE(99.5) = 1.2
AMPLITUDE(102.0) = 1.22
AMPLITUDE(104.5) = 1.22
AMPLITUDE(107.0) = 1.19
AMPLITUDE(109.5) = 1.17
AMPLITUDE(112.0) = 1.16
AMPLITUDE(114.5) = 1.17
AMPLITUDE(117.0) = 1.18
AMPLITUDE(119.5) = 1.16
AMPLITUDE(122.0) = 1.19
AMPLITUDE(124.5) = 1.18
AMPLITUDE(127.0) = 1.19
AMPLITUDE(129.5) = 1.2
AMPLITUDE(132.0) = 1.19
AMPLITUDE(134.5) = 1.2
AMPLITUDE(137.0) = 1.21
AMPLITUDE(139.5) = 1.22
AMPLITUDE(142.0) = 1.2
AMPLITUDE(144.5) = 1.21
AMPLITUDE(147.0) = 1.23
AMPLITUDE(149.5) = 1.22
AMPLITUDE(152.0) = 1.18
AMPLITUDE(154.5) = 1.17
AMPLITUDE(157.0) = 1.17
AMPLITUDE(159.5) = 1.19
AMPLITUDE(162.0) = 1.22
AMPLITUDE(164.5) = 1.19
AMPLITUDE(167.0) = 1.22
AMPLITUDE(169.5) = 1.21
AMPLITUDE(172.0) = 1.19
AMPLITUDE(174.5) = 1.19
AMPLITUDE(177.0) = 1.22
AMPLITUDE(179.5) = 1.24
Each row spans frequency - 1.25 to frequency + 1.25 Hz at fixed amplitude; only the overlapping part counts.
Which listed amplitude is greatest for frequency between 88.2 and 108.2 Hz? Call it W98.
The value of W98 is 1.22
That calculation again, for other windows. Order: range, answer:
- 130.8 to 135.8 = 1.2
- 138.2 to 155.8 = 1.23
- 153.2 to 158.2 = 1.17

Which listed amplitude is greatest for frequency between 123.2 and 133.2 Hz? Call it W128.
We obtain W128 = 1.2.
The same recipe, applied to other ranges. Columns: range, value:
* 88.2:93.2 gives 1.19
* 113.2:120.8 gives 1.18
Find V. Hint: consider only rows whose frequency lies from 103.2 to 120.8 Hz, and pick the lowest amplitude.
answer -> 1.16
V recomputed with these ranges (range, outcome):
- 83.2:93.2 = 1.17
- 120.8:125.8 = 1.18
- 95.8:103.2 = 1.2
